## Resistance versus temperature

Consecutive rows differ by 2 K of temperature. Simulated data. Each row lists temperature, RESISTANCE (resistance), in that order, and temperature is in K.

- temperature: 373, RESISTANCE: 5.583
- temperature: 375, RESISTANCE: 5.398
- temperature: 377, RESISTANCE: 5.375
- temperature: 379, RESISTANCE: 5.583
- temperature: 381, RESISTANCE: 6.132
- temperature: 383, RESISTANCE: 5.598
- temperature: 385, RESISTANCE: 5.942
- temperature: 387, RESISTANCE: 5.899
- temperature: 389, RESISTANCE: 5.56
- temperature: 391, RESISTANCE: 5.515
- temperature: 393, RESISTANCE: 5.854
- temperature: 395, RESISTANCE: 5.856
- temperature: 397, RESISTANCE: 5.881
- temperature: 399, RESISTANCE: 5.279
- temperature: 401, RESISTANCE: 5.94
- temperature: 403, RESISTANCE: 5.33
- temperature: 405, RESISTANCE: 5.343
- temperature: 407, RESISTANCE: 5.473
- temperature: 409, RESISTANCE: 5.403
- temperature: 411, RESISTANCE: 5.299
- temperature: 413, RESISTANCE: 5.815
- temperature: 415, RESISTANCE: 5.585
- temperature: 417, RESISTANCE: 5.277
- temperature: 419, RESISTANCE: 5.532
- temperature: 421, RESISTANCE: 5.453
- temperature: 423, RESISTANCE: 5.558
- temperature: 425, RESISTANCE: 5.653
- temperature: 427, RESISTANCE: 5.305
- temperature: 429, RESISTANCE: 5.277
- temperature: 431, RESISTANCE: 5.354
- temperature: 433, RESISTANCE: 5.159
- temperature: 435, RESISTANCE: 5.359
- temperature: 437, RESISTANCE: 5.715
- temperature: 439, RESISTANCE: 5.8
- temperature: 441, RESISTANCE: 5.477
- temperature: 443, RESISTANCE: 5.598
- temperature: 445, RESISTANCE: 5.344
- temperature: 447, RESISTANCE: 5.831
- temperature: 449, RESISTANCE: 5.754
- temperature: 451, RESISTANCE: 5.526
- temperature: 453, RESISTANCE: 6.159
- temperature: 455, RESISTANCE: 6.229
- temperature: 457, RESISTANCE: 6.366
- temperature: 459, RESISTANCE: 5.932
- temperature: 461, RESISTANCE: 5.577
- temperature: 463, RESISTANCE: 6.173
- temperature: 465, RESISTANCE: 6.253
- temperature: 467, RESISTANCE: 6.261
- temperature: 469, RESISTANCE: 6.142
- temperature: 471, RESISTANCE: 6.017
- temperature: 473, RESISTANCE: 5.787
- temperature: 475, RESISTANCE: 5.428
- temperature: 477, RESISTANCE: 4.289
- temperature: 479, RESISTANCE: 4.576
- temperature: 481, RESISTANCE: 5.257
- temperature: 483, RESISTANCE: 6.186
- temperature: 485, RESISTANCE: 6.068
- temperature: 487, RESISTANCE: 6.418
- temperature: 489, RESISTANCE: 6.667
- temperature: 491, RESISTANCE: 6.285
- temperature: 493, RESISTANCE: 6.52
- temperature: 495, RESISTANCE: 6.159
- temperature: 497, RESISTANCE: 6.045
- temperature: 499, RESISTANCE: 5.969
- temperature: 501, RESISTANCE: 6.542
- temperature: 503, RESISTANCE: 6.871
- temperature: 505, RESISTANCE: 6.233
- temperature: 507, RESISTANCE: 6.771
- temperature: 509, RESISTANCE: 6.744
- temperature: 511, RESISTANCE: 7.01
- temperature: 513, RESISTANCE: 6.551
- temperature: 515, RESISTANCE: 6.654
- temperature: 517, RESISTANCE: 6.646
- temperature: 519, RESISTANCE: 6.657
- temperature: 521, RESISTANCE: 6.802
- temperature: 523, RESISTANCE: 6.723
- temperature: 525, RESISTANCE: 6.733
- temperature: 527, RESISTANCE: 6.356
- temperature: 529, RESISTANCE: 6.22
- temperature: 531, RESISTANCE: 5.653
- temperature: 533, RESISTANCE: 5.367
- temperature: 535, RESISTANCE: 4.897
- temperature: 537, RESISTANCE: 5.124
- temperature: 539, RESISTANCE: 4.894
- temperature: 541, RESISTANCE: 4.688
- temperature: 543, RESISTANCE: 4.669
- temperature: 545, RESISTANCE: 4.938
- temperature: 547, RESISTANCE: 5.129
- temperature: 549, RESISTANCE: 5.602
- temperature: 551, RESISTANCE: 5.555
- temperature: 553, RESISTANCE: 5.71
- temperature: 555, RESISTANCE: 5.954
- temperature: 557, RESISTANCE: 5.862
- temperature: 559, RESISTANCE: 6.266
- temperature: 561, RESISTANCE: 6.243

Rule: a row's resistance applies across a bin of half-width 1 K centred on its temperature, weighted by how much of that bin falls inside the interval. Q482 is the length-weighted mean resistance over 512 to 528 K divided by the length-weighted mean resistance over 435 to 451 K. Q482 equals 1.2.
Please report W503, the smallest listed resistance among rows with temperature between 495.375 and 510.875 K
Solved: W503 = 5.969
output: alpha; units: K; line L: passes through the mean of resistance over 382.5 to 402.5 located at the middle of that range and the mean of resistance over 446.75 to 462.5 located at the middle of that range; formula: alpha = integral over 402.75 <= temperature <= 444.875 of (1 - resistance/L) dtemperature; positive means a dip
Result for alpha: 2.6 K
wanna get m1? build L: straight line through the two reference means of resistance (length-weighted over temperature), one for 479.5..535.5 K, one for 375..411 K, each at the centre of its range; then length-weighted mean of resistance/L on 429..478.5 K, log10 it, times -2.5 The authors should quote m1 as 0.05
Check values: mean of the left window 5.63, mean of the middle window 5.71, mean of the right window 6.32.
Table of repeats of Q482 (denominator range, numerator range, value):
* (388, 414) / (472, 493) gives 1.03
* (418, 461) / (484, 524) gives 1.16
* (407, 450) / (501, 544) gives 1.11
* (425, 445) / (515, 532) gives 1.19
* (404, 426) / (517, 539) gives 1.10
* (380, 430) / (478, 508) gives 1.10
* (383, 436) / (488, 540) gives 1.13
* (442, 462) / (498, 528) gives 1.13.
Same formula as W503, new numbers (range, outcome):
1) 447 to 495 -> 4.289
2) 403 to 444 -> 5.159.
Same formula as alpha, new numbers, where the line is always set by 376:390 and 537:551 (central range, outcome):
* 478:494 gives -2.2 K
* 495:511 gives -3.9 K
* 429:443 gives 0.1 K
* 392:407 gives 0.1 K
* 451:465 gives -1.7 K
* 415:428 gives 0.2 K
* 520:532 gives -3.0 K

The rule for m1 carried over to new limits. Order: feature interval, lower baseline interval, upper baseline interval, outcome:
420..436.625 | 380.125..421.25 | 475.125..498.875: 0.057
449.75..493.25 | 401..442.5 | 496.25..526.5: 0.034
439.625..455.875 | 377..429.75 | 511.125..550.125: -0.012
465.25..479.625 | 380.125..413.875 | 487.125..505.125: 0.117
